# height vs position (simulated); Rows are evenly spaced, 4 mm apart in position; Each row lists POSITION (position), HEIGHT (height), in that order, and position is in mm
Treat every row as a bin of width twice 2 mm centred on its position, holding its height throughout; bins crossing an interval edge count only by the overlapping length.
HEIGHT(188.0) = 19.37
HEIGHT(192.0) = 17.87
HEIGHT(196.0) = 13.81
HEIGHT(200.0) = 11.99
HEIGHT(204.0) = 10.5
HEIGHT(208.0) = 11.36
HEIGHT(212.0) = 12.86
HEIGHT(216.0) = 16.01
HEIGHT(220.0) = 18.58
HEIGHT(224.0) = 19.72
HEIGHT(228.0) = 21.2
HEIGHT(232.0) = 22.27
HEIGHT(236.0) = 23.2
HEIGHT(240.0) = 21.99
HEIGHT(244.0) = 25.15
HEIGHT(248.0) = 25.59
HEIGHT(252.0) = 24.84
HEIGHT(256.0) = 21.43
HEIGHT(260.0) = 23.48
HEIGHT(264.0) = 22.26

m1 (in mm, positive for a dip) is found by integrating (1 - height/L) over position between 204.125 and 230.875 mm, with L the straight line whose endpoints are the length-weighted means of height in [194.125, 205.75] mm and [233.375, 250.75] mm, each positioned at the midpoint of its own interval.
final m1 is 1.4 mm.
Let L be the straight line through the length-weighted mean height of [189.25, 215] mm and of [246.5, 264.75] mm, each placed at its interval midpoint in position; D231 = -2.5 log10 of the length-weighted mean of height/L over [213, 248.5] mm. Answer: -0.12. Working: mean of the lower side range 13.4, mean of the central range 21.1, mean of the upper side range 23.5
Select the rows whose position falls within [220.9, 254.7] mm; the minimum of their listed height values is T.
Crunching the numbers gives 19.72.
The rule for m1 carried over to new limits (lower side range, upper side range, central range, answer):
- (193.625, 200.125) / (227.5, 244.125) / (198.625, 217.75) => 4.30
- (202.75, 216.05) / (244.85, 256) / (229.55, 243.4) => -1.61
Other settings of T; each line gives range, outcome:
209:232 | 12.86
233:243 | 21.99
